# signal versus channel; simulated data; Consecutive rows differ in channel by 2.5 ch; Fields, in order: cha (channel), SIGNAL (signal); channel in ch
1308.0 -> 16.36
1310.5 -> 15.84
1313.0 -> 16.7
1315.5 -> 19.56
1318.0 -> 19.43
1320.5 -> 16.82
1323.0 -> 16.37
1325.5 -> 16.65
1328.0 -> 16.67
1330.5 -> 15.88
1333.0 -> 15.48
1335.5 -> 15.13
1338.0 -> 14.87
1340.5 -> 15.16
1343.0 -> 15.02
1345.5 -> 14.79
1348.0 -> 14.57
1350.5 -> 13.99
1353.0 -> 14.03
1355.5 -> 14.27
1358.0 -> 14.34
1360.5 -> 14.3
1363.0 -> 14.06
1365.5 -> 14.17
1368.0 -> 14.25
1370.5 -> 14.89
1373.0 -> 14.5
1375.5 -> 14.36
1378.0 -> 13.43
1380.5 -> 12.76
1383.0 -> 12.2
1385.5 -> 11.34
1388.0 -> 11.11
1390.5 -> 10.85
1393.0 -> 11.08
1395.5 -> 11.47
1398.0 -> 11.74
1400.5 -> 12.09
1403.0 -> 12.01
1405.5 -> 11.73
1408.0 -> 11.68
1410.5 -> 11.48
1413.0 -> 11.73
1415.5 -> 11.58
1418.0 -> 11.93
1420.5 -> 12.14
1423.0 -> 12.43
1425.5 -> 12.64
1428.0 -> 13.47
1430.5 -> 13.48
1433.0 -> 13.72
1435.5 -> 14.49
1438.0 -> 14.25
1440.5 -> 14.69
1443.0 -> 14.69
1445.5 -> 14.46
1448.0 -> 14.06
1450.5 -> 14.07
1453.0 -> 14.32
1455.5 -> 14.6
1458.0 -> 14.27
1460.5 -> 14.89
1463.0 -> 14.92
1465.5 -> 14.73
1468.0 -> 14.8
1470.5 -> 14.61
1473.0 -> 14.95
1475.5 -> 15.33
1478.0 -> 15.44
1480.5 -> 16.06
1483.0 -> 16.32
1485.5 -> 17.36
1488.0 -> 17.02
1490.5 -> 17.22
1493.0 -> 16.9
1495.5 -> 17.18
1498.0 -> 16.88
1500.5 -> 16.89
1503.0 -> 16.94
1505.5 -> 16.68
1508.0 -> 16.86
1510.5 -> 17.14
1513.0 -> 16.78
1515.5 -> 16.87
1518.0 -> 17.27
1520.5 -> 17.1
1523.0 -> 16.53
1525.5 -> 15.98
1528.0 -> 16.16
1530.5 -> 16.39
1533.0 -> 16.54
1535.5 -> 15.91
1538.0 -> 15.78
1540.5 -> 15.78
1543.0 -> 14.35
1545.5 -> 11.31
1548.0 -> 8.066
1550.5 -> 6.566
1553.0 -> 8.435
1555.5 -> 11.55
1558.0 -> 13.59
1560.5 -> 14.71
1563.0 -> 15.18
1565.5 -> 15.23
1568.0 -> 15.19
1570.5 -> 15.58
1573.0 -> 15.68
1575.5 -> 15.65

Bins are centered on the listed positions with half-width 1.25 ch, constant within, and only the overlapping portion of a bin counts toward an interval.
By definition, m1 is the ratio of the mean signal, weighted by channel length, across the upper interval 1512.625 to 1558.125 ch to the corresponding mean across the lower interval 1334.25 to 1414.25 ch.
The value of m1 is 1.08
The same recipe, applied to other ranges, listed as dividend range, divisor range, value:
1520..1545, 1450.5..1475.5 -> 1.08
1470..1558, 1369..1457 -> 1.19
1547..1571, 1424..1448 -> 0.88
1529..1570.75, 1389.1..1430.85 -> 1.13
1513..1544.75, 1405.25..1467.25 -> 1.20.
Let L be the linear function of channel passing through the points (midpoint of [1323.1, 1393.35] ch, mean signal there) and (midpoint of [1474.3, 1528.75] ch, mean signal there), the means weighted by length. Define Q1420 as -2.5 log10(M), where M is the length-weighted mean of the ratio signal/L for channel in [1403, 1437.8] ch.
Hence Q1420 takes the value 0.214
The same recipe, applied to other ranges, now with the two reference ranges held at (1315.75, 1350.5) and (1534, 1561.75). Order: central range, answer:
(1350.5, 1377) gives 0.08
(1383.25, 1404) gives 0.29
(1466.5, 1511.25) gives -0.22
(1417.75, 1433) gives 0.13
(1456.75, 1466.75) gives -0.07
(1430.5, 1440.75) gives 0.01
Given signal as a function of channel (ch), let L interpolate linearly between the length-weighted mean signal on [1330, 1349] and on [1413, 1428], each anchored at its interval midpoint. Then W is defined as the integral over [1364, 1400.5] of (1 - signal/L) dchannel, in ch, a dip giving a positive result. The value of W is 2.38 ch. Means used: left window 15.1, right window 12.2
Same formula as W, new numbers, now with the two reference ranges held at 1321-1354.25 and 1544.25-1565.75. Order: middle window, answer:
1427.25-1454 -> -1.4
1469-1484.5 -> -3.2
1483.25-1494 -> -3.8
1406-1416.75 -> 1.8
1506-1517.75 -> -4.5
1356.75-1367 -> 0.5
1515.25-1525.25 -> -4.0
